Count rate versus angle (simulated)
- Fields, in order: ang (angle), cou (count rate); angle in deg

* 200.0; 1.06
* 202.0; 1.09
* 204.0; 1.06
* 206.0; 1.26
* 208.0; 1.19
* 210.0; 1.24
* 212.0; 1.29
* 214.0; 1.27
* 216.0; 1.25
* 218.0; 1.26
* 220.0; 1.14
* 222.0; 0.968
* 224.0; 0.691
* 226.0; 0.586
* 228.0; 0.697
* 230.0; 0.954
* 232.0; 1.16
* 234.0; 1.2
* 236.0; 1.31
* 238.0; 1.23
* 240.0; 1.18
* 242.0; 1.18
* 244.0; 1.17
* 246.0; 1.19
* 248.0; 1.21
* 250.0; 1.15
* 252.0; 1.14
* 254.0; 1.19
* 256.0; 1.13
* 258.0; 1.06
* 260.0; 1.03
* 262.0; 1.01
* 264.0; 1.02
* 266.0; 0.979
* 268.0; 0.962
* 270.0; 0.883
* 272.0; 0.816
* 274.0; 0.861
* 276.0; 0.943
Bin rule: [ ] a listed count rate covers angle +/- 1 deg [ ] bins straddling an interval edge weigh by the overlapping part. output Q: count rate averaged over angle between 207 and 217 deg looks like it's 1.25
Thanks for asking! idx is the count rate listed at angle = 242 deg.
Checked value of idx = 1.18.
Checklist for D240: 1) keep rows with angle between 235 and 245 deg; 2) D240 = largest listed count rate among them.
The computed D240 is 1.31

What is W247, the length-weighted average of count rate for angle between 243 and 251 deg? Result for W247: 1.18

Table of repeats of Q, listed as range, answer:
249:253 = 1.15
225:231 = 0.746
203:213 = 1.21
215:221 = 1.22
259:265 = 1.02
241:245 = 1.17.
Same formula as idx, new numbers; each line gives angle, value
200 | 1.06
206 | 1.26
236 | 1.31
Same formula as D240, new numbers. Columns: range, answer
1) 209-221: 1.29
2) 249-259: 1.19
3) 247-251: 1.21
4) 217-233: 1.26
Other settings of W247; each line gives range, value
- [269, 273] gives 0.849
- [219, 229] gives 0.816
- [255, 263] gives 1.06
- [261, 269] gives 0.993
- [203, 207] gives 1.16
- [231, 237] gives 1.22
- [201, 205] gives 1.08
